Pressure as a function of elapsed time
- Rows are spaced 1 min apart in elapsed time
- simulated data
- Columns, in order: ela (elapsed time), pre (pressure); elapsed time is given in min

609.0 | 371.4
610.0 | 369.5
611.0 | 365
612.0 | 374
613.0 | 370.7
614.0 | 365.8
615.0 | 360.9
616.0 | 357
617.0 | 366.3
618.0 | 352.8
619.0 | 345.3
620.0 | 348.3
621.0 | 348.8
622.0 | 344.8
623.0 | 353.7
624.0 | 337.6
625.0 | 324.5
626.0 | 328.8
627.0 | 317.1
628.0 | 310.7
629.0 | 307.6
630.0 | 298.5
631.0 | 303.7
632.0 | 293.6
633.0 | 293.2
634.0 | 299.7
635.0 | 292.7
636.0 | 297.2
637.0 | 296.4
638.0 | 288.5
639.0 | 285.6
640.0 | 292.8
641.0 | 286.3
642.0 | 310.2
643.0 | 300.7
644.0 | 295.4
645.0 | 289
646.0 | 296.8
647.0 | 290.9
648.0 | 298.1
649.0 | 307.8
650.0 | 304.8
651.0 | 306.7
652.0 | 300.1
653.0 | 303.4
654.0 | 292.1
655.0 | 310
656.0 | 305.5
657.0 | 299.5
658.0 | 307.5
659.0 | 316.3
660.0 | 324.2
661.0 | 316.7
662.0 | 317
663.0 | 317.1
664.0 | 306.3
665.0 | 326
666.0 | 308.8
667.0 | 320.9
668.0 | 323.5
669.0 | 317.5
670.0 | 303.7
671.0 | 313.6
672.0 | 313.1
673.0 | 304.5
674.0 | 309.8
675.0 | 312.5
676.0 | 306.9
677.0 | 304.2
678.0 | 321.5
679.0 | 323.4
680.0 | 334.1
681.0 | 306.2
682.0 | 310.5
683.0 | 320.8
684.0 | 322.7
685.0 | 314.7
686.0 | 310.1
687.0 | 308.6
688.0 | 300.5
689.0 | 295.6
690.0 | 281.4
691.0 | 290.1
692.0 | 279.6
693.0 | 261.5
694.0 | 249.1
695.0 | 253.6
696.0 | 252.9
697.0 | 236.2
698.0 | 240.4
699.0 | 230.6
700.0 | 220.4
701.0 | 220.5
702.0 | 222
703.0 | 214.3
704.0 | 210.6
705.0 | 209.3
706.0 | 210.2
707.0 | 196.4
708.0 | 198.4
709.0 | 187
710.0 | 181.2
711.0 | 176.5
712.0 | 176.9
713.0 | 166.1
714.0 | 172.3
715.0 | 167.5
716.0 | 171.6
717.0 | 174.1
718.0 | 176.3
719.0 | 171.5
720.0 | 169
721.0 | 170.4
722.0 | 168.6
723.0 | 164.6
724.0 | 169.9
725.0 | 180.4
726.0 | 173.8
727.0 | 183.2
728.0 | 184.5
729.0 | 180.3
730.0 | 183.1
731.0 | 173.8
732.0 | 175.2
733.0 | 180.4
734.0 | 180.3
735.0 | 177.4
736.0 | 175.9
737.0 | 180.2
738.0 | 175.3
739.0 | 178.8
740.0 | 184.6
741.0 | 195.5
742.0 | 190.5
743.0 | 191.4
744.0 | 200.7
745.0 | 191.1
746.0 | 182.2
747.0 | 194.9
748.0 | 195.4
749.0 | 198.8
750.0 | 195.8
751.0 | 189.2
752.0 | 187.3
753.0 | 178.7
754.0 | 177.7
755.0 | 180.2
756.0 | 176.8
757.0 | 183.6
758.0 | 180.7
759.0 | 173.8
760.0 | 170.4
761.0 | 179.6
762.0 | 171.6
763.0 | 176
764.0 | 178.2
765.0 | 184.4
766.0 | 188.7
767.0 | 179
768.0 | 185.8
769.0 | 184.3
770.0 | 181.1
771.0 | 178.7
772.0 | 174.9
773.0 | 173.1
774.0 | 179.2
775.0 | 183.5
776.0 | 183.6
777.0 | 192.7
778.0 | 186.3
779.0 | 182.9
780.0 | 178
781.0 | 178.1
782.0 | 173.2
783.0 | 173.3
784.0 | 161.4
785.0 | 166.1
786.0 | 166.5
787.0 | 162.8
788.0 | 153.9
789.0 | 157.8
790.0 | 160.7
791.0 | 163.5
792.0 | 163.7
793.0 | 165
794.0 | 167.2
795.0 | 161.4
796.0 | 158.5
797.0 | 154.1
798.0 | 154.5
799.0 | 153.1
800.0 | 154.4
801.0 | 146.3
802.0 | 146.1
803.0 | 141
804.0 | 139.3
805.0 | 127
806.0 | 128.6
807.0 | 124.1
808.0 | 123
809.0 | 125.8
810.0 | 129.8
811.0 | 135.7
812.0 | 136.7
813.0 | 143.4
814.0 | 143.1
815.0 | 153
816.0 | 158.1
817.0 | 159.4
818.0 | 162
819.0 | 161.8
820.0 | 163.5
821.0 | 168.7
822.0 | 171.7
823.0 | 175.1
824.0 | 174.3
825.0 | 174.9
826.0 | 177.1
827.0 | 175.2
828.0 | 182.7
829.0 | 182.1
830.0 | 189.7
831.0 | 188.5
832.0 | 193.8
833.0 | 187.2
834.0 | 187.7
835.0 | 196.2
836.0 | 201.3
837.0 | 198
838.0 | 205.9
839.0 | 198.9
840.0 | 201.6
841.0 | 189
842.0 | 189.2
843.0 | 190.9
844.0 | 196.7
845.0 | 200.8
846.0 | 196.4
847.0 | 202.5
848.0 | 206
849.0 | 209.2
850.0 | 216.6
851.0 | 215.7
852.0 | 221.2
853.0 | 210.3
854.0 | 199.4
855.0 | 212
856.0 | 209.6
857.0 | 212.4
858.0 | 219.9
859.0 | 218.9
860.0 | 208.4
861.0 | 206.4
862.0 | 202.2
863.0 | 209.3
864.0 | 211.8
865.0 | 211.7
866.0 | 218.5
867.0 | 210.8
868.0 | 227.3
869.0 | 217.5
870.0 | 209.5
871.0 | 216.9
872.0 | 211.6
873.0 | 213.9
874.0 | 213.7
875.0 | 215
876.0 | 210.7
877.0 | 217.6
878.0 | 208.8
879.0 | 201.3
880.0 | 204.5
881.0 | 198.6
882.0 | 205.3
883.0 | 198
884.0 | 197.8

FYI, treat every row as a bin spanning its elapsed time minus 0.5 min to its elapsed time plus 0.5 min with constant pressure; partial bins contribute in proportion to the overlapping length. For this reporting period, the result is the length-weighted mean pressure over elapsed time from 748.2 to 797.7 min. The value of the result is 176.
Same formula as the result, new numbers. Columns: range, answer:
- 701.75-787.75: 182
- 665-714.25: 267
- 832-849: 197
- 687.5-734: 205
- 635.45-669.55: 305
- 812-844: 178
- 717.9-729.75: 174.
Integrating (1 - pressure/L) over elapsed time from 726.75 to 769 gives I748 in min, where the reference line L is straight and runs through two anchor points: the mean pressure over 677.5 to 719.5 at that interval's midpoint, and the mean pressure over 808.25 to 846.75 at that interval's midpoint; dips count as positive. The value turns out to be 6.5 min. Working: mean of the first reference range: 242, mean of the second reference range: 175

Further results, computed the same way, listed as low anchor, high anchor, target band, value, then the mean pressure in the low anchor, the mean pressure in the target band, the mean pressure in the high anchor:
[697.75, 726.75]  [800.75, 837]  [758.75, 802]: 0.1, 189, 171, 161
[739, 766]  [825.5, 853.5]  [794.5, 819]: 6.1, 185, 144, 197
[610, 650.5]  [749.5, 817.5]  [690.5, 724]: 5.3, 321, 205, 165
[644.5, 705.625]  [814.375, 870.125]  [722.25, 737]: 4.7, 292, 177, 195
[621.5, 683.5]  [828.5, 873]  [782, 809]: 9.4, 309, 153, 205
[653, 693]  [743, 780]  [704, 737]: 8.5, 309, 179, 183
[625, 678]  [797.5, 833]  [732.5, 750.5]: 2.9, 306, 187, 157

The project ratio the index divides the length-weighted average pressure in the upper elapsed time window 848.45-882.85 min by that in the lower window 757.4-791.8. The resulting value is 1.2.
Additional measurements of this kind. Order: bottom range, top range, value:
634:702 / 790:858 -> 0.59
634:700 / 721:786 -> 0.60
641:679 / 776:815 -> 0.50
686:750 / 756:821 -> 0.80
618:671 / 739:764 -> 0.60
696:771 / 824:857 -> 1.06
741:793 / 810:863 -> 1.05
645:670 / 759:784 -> 0.58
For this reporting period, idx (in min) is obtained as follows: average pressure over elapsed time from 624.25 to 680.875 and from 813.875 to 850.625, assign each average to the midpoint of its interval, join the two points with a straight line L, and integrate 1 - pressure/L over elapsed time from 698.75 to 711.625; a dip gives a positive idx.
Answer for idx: 3.14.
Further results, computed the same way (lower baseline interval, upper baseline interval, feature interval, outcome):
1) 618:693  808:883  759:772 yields 3.3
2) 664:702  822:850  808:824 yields 4.1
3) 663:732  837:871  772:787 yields 3.3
